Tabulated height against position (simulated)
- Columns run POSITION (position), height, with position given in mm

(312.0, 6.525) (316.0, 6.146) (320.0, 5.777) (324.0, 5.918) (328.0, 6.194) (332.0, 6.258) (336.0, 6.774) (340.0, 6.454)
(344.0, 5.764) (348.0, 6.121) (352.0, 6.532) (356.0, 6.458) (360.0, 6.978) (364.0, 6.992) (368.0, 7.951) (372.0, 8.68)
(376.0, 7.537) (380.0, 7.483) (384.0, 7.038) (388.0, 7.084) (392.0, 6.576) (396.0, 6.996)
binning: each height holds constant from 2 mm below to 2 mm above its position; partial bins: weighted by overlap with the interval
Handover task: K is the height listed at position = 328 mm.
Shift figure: 6.194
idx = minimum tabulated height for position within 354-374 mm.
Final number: 6.458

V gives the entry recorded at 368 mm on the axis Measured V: 7.951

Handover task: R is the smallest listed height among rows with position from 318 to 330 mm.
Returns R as 5.777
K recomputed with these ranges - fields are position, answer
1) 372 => 8.68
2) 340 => 6.454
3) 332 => 6.258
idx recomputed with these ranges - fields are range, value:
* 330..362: 5.764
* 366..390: 7.038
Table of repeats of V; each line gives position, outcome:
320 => 5.777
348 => 6.121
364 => 6.992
